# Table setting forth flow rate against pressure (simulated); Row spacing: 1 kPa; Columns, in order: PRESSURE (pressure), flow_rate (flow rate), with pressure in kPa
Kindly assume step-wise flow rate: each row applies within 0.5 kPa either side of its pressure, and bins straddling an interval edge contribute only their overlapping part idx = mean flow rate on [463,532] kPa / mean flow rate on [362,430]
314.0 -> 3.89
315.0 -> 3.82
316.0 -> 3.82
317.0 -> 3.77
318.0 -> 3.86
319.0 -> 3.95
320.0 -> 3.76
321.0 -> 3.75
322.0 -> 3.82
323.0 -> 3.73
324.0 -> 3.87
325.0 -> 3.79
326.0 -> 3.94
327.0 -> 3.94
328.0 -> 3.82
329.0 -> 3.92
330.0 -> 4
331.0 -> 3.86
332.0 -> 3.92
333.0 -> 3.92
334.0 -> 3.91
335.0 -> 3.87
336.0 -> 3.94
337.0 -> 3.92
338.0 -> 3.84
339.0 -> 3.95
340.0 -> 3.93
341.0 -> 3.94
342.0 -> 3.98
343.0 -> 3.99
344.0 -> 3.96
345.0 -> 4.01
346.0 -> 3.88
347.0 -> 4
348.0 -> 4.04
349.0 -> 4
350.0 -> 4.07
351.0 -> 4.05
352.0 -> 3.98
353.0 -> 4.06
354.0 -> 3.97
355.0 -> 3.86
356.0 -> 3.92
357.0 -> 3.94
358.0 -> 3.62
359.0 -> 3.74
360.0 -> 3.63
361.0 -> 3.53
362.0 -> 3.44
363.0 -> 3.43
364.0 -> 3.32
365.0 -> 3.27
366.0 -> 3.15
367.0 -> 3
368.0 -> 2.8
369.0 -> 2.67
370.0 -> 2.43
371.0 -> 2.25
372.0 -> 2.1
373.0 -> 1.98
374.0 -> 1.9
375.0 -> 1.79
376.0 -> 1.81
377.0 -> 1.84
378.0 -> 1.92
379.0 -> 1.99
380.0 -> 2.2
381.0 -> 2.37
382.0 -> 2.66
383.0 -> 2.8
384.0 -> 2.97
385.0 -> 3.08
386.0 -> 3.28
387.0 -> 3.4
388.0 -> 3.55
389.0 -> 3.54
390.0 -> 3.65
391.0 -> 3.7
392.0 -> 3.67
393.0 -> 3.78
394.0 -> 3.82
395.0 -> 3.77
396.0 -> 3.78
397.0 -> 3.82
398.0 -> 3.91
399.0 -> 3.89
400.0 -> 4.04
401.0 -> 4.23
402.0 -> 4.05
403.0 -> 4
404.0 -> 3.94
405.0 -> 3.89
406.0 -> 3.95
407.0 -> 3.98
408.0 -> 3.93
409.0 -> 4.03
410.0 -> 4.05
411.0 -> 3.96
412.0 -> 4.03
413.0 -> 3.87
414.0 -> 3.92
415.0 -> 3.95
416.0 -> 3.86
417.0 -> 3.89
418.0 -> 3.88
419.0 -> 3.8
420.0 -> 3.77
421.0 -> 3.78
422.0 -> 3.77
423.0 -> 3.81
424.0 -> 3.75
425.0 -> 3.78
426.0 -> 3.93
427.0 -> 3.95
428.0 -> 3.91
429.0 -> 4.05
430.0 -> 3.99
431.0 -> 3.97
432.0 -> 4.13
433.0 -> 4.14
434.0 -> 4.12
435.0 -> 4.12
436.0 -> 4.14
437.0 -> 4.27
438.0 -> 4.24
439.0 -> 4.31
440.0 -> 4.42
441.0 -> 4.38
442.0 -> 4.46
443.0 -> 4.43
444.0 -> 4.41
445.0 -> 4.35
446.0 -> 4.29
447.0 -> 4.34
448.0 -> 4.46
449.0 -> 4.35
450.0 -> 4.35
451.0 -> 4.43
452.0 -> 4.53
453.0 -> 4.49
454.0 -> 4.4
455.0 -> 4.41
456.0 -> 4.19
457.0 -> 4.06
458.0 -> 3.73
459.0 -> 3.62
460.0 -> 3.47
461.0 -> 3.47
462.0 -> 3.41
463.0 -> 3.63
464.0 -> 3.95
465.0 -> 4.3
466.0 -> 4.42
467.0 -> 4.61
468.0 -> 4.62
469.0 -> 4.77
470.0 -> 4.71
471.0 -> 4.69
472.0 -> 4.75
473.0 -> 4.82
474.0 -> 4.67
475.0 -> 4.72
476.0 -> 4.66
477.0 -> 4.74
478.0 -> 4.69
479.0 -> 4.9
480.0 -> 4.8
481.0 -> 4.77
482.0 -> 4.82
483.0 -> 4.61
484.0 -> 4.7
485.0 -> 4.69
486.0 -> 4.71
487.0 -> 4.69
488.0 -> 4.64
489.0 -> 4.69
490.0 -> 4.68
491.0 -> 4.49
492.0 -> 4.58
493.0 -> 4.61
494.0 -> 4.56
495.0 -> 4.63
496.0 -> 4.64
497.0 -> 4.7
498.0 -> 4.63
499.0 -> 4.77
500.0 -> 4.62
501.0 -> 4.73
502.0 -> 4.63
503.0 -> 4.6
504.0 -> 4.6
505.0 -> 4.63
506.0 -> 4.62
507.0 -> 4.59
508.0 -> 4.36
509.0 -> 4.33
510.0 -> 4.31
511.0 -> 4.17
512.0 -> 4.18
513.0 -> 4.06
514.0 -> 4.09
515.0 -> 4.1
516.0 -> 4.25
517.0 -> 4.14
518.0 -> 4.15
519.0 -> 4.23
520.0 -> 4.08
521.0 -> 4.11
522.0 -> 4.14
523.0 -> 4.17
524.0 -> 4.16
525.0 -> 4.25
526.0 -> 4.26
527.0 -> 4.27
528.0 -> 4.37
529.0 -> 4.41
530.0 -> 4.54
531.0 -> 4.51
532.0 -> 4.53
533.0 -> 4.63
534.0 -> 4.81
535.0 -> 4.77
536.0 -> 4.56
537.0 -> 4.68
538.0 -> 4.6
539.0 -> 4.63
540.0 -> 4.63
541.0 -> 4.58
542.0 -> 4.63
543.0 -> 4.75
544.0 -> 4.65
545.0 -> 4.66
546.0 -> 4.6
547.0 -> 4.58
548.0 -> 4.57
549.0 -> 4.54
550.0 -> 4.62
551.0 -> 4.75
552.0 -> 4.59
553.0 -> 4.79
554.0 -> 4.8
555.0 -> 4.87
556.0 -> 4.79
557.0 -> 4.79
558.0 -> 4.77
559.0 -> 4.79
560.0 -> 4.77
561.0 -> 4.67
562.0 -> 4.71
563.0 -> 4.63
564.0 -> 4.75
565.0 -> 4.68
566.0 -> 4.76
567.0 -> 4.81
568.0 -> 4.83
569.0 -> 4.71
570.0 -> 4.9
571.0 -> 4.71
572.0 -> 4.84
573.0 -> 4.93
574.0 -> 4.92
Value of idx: 1.32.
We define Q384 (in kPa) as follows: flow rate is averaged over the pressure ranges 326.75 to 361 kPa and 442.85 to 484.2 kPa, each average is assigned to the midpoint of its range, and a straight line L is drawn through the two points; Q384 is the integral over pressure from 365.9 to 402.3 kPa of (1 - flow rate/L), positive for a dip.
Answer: 9.6 kPa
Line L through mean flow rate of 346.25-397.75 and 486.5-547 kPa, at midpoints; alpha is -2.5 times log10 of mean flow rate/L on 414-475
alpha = -0.086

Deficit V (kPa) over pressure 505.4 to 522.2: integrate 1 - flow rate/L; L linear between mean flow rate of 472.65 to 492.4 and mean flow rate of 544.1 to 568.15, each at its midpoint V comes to 1.7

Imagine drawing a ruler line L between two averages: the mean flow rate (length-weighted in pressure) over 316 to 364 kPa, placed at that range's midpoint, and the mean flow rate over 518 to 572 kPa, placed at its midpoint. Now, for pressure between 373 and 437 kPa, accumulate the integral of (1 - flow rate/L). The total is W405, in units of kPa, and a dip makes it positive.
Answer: 8.4 kPa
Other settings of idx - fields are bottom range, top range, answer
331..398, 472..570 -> 1.36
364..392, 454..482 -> 1.62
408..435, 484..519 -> 1.14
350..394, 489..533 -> 1.43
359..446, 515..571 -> 1.28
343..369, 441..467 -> 1.13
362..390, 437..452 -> 1.63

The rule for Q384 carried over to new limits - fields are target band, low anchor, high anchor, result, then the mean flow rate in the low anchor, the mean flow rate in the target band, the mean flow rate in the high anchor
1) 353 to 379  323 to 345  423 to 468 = 6.8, 3.91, 2.94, 4.14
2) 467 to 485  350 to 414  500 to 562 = -2.9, 3.36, 4.73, 4.5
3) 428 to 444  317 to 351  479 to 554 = 0.2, 3.91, 4.21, 4.52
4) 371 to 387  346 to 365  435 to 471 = 6.4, 3.8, 2.34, 4.25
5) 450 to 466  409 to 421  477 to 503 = 1.2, 3.91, 4.03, 4.68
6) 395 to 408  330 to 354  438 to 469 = 0.5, 3.96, 3.95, 4.22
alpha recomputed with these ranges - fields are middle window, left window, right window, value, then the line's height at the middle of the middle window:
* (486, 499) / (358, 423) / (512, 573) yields -0.12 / 4.16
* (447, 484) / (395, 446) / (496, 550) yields -0.04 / 4.21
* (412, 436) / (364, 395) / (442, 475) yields -0.08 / 3.64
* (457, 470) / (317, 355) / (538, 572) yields 0.09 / 4.38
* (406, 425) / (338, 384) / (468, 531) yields -0.04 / 3.73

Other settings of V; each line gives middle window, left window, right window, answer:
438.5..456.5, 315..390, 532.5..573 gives -1.6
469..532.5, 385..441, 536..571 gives -1.6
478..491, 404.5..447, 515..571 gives -1.2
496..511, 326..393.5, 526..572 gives -0.7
